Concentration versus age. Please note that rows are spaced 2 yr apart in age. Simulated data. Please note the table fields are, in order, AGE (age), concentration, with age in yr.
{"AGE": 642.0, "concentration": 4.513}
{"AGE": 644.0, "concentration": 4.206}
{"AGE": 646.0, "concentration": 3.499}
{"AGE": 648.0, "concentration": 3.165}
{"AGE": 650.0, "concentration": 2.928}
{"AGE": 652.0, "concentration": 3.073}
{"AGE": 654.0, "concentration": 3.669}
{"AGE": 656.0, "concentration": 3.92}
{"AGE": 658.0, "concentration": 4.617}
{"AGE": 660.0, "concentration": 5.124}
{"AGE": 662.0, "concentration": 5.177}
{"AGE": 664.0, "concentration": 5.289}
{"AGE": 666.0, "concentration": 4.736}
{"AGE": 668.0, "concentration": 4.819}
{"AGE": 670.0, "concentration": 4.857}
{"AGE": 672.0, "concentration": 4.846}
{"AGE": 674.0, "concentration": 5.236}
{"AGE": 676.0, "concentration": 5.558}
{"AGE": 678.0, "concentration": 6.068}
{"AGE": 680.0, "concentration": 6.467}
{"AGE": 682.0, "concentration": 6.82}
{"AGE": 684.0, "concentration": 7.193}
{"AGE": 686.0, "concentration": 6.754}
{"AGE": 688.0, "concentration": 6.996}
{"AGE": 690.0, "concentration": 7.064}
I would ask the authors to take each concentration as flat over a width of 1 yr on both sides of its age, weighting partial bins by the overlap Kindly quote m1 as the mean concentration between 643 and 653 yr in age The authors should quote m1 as 3.37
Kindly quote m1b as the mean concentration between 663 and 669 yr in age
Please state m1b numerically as 4.95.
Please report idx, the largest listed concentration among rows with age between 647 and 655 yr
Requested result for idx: 3.669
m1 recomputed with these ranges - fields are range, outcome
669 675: 4.98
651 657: 3.55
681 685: 7.01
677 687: 6.66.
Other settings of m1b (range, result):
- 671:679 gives 5.43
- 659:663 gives 5.15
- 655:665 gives 4.83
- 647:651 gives 3.05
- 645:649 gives 3.33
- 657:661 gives 4.87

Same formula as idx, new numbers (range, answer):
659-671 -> 5.289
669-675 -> 5.236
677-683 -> 6.82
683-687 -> 7.193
